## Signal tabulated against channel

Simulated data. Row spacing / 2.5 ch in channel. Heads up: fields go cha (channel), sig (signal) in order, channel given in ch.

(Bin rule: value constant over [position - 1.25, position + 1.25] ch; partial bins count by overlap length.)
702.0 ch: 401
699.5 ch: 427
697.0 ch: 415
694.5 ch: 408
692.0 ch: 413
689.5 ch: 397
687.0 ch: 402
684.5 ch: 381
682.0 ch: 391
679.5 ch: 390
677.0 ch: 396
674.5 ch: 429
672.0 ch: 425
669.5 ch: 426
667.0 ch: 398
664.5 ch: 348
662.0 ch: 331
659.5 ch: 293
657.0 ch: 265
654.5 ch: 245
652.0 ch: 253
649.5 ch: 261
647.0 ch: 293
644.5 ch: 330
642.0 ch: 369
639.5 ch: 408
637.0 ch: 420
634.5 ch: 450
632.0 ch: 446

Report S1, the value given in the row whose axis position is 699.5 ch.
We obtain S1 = 427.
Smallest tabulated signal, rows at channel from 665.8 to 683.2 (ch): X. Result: 390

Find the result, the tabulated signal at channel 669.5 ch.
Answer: 426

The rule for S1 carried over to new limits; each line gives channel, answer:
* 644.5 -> 330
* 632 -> 446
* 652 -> 253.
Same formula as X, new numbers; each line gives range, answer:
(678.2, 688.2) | 381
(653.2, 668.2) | 245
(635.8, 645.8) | 330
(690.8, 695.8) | 408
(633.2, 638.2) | 420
